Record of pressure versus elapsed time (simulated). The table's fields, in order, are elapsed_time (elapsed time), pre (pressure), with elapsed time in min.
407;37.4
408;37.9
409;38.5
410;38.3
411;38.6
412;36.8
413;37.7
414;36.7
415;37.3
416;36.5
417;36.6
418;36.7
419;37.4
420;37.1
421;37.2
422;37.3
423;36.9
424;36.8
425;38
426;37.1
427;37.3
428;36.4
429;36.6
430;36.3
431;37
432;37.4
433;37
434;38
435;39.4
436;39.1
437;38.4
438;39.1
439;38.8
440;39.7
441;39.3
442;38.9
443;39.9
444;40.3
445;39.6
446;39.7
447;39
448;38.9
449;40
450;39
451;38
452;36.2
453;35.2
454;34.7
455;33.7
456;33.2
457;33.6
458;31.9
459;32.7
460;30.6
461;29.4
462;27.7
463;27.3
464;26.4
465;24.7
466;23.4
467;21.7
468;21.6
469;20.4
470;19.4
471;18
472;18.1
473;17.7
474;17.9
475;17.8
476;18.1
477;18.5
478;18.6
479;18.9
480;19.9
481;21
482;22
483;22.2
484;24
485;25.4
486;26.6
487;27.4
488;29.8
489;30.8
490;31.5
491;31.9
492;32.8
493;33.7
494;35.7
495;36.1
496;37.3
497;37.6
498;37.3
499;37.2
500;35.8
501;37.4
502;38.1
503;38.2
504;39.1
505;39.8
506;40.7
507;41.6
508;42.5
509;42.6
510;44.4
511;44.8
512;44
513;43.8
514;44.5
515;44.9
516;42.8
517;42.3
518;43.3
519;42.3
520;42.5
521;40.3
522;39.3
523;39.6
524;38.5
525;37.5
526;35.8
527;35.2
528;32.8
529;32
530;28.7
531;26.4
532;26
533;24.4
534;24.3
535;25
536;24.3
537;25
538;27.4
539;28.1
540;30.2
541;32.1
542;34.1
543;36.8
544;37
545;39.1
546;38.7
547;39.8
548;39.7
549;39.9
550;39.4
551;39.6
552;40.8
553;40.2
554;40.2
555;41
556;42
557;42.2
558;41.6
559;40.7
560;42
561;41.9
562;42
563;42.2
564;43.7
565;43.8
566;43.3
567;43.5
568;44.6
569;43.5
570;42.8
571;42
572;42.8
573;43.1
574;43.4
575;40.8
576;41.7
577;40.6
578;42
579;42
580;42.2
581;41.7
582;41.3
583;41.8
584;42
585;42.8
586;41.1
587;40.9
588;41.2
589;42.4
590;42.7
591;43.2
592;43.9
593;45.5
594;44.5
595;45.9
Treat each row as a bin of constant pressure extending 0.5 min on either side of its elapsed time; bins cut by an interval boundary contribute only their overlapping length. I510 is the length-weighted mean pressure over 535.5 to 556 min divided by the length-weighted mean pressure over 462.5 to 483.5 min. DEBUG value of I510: 1.74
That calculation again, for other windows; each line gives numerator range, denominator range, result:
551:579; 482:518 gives 1.15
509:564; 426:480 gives 1.19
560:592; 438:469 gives 1.26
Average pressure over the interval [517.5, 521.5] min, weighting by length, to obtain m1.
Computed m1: 42.1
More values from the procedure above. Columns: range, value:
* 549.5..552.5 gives 39.9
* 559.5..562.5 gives 42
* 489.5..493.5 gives 32.5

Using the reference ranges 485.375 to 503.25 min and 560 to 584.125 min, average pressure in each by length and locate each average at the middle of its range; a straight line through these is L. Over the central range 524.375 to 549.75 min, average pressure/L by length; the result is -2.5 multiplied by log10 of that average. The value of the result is 0.20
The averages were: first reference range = 34.1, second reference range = 42.4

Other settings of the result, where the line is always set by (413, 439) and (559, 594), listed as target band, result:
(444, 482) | 0.357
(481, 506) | 0.209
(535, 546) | 0.295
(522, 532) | 0.200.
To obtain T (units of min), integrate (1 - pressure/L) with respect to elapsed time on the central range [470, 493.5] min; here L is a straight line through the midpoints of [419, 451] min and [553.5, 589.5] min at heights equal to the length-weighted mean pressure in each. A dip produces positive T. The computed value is 9.56 min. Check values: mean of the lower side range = 38.2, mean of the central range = 23.5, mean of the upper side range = 42.1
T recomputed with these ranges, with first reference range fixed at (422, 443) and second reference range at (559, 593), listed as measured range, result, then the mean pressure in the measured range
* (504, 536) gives 2.3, 37.6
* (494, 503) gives 0.7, 37.1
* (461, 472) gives 4.5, 23.1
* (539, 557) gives 1.5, 38.1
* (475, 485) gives 4.8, 20.5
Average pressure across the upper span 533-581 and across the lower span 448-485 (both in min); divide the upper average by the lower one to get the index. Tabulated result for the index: 1.5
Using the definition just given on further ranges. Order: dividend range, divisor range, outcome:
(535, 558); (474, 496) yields 1.39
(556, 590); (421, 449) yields 1.10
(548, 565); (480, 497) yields 1.41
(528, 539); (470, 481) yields 1.44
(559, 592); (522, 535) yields 1.33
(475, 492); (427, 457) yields 0.64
